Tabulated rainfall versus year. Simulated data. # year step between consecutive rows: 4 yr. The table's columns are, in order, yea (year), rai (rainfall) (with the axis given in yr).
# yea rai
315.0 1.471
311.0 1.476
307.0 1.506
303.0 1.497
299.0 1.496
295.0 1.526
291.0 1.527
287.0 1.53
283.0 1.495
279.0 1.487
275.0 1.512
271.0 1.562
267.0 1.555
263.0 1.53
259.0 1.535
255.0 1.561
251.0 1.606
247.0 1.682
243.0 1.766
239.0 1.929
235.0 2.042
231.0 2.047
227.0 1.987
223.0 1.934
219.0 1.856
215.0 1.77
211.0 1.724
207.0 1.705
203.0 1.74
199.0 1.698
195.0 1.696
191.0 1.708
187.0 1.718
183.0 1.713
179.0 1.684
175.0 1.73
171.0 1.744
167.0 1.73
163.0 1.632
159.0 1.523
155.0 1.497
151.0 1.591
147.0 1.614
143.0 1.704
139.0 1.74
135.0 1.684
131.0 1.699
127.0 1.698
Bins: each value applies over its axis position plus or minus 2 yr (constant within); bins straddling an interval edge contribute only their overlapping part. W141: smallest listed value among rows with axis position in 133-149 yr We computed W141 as 1.614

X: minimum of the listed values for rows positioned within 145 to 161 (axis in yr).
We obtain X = 1.497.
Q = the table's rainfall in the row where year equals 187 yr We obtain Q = 1.718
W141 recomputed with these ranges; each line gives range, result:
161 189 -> 1.632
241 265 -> 1.53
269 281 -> 1.487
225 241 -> 1.929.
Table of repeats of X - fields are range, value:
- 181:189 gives 1.713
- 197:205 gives 1.698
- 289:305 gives 1.496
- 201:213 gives 1.705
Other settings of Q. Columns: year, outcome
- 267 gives 1.555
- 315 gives 1.471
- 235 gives 2.042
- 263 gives 1.53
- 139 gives 1.74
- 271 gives 1.562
